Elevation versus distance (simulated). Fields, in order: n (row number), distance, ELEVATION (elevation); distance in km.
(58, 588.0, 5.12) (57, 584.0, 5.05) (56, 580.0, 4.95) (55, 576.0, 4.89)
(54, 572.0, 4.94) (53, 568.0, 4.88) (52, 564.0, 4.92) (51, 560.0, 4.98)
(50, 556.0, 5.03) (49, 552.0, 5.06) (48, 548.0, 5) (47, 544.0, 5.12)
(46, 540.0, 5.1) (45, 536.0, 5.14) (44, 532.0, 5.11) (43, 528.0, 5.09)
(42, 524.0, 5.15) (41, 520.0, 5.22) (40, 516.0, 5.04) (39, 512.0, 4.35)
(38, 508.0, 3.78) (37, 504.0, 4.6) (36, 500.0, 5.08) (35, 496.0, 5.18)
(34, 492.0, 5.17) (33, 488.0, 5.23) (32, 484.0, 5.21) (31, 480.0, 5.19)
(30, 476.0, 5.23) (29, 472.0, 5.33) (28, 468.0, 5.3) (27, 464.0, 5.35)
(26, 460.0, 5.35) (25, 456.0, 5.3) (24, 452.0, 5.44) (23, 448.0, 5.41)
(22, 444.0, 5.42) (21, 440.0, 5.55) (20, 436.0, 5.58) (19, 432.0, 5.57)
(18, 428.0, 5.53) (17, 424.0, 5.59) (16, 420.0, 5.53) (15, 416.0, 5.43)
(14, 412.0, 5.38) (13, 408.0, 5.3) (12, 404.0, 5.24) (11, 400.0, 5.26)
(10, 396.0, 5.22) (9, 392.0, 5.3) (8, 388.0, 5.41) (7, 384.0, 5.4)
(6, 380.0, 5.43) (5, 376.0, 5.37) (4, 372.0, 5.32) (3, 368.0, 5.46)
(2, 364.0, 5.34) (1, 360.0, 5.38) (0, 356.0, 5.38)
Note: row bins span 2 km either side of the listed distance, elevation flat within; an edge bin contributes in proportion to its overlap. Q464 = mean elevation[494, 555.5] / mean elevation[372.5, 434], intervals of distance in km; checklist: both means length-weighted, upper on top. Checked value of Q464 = 0.9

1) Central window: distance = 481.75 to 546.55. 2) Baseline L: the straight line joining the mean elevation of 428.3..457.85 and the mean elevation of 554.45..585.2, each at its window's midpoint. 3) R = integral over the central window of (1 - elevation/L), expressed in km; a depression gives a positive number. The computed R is 2.55 km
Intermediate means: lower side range 5.47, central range 4.97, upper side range 4.95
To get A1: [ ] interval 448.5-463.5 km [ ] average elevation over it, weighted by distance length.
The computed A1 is 5.37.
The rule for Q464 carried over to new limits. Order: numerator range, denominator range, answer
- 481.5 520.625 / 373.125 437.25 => 0.90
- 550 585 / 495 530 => 1.03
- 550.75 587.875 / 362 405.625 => 0.93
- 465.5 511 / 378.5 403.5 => 0.94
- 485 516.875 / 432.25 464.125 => 0.88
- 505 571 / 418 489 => 0.91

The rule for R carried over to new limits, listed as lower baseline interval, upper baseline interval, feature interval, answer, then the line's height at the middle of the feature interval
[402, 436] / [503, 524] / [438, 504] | -3.5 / 5.01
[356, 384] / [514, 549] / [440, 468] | -0.8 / 5.24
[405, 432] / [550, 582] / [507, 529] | 1.4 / 5.12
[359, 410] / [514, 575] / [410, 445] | -1.7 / 5.26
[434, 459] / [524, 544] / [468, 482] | 0.2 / 5.34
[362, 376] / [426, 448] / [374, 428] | 0.6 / 5.44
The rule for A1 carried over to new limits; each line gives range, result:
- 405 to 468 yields 5.44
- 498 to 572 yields 4.93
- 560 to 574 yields 4.92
